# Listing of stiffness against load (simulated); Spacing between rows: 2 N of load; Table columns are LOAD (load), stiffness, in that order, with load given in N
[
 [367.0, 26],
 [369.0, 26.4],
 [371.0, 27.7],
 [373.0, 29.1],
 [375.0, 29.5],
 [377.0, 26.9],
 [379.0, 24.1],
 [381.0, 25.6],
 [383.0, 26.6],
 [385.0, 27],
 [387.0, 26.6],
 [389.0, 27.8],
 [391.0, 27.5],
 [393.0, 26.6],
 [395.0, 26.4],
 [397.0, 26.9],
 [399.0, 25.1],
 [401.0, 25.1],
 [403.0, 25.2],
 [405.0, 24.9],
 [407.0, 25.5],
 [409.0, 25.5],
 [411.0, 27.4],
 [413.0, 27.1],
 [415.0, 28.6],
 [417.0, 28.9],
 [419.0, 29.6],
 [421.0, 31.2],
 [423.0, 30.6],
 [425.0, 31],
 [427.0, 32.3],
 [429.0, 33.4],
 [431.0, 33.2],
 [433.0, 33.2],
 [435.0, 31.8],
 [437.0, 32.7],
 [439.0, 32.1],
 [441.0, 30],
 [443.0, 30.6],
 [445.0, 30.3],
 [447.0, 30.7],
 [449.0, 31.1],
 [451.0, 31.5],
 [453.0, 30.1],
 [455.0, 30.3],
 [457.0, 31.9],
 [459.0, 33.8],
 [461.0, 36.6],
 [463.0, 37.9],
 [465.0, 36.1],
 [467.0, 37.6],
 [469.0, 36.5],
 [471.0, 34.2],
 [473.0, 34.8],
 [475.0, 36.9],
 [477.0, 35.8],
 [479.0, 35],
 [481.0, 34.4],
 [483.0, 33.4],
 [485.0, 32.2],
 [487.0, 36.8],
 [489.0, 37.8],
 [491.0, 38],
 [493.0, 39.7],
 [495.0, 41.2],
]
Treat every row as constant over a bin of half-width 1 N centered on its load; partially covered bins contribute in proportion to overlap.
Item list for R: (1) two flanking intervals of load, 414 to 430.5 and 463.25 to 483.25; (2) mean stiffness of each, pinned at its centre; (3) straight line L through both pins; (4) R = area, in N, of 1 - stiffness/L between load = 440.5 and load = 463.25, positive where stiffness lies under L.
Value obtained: 1.15 N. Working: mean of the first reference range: 30.8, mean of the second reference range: 35.6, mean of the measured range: 31.9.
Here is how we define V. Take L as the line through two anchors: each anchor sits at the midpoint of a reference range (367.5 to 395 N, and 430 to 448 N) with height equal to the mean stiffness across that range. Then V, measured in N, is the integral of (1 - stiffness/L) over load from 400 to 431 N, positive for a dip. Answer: 1.3 N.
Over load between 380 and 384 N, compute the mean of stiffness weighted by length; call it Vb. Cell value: 26.1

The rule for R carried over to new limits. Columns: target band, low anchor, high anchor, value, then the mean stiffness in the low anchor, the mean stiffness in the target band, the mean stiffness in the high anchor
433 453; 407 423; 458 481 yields 0.56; 28.3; 31.2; 35.9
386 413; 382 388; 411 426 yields 1.60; 26.7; 26.2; 29.4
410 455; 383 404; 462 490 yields -0.02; 26.4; 30.8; 35.7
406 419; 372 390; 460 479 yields 1.27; 27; 27.4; 36.2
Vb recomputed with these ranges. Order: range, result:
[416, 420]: 29.2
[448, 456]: 30.8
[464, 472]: 36.1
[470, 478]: 35.4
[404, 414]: 26.1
